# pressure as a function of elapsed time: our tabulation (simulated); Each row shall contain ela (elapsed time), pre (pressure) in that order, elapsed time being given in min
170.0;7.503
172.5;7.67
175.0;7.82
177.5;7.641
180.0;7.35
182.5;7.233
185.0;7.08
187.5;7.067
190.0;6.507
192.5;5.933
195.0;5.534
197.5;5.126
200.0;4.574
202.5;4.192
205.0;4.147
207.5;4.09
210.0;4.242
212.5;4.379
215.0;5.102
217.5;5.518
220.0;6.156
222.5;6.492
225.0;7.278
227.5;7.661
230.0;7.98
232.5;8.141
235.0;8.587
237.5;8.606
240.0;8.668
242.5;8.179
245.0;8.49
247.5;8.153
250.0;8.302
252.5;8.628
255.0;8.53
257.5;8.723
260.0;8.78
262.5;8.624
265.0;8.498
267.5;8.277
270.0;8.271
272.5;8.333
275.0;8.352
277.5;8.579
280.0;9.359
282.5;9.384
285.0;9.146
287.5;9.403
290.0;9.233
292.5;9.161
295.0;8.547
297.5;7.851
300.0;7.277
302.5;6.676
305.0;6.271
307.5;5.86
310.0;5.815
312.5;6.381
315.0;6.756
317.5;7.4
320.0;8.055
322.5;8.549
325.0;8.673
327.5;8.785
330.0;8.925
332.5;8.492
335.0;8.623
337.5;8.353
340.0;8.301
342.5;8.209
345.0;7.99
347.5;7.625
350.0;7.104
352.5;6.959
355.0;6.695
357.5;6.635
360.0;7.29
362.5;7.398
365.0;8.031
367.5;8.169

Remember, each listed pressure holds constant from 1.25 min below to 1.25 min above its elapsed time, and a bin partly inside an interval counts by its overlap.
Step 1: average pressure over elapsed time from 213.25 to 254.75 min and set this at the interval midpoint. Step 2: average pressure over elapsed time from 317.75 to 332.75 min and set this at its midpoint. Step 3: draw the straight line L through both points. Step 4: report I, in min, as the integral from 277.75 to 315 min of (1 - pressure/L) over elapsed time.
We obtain 1.54 min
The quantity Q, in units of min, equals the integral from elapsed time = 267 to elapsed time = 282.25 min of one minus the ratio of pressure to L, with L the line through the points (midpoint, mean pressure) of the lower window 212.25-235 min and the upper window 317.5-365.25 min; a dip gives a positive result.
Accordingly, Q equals -2.8 min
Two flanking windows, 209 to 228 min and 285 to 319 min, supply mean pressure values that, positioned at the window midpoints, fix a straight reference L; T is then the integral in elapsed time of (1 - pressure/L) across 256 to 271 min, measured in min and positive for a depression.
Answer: -4.1 min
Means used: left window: 5.8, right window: 7.5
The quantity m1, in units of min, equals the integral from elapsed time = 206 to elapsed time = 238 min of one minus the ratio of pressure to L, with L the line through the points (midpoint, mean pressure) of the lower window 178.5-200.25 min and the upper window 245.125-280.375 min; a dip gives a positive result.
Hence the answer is 4.2 min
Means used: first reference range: 6.36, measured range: 6.41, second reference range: 8.51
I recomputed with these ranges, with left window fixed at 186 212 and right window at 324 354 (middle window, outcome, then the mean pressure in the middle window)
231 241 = -4.29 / 8.48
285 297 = -3.20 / 9.02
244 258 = -4.92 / 8.46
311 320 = 0.79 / 6.99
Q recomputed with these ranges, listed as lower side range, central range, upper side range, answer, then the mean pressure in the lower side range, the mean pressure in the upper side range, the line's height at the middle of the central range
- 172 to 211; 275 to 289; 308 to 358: -4.0 min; 5.99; 7.7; 7.09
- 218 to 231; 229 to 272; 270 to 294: -3.1 min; 7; 8.95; 7.89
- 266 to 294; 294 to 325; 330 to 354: 4.7 min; 8.86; 8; 8.45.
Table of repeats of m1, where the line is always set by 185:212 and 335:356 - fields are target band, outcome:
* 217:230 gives -2.7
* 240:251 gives -4.2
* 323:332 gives -1.6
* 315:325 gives -0.9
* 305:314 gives 1.3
